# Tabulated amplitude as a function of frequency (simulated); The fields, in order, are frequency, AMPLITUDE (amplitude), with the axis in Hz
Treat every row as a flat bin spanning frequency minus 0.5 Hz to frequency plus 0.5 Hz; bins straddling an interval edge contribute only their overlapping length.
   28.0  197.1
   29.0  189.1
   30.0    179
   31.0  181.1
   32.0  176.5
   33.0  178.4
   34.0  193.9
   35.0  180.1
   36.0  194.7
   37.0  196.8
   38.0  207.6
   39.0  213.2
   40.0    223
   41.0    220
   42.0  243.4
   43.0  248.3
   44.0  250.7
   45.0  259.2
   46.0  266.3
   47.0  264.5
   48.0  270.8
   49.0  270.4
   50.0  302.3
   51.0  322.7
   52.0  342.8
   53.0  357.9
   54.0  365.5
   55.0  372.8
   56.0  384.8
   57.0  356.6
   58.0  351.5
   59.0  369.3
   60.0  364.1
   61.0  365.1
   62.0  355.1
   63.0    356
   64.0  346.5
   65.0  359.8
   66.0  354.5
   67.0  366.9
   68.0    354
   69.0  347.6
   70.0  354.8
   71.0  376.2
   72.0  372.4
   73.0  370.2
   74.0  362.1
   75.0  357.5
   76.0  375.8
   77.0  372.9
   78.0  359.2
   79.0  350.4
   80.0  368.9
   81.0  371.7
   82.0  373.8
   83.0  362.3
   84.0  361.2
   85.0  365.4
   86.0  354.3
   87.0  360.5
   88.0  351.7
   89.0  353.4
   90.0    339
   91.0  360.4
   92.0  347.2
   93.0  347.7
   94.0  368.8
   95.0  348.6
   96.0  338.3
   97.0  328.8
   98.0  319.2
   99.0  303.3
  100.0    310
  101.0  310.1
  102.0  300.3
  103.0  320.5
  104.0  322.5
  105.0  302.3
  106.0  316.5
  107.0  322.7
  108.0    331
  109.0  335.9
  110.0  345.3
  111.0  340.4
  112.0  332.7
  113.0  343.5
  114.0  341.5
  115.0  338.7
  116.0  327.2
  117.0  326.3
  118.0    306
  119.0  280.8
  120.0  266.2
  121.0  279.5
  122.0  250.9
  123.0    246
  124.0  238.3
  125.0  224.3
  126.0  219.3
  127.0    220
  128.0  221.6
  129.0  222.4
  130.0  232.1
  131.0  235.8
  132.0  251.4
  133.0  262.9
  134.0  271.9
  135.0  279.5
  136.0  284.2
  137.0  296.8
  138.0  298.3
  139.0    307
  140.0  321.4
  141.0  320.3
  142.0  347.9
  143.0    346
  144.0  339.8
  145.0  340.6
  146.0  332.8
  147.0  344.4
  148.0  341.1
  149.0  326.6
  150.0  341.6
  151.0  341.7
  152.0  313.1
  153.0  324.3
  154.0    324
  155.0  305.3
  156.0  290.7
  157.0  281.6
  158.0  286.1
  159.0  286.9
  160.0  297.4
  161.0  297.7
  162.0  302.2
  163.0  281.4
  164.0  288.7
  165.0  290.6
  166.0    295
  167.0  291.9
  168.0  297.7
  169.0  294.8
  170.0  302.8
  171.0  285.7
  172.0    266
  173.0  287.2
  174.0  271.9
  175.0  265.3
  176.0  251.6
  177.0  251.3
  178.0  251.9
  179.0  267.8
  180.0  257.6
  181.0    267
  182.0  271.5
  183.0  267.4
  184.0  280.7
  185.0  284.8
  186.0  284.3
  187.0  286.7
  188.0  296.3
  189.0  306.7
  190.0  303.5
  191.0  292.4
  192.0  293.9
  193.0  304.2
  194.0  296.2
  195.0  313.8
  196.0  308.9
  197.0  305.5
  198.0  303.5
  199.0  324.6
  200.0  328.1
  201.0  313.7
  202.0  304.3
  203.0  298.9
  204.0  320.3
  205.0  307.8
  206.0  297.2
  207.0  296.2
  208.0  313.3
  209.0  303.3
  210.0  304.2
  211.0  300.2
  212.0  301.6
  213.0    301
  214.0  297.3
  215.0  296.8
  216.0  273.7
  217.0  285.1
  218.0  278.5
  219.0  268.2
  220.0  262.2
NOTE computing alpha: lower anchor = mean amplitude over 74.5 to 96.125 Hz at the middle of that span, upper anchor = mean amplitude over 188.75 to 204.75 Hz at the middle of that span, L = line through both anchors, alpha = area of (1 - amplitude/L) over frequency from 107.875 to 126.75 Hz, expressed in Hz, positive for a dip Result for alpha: 2.6 Hz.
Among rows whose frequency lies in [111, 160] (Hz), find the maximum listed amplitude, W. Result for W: 347.9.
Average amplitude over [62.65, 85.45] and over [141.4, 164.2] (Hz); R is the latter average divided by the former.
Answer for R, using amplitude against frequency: 0.9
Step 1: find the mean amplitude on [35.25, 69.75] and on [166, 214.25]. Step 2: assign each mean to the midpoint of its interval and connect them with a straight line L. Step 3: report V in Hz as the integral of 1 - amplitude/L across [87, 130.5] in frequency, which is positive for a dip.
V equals -1.0 Hz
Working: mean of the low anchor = 306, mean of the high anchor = 292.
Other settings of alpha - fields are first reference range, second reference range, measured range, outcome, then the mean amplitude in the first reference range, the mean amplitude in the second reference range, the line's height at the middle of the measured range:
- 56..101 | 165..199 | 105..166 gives 3.4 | 355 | 286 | 317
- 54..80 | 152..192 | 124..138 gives 2.9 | 362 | 286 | 316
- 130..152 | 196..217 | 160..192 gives 2.5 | 309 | 304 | 307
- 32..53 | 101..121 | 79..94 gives -3.4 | 244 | 320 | 293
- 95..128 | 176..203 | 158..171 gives 0.0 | 302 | 290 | 294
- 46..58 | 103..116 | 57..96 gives -3.7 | 327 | 331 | 328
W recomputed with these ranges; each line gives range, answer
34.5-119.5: 384.8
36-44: 250.7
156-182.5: 302.8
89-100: 368.8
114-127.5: 341.5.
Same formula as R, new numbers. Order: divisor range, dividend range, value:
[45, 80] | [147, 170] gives 0.88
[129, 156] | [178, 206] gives 0.96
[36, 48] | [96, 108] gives 1.34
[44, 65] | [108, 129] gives 0.87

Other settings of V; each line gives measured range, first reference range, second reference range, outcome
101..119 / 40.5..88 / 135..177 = -0.2 Hz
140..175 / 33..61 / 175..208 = -2.3 Hz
